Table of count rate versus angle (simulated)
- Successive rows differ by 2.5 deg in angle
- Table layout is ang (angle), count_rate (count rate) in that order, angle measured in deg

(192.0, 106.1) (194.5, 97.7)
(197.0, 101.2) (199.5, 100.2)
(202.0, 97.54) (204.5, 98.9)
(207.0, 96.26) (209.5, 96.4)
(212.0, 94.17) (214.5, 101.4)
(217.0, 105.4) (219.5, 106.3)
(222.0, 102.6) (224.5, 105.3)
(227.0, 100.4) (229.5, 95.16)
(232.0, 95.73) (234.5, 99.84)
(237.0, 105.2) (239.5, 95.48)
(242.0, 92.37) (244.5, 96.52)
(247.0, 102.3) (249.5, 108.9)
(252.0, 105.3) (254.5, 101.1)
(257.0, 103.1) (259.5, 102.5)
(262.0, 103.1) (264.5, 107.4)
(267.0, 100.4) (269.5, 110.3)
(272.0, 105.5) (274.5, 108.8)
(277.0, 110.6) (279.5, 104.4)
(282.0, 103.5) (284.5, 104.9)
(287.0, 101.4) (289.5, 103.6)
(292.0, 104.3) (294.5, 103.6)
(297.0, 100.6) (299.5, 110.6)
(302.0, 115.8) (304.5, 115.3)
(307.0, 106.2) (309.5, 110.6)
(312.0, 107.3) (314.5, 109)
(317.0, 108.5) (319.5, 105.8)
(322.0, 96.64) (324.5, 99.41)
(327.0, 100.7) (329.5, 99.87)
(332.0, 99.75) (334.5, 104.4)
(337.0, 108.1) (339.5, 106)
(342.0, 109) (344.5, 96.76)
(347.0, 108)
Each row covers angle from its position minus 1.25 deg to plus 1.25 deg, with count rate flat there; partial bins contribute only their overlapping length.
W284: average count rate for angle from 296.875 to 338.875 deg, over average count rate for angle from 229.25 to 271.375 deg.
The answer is 1.04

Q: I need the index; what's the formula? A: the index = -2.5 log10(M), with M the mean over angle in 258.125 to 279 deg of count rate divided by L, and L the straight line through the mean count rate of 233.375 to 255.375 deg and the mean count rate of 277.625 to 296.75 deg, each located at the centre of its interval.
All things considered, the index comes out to -0.037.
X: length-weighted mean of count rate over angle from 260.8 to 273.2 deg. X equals 105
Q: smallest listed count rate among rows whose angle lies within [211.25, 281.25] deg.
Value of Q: 92.37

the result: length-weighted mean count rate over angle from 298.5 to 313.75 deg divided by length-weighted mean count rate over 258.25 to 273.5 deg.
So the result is 1.06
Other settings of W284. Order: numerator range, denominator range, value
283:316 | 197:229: 1.07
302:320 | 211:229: 1.07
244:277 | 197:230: 1.04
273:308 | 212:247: 1.07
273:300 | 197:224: 1.05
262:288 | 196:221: 1.06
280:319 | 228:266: 1.06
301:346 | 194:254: 1.05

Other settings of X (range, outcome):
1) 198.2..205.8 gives 98.9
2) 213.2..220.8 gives 104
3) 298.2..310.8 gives 112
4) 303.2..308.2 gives 111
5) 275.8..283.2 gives 106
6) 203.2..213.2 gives 96.4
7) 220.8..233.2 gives 99.8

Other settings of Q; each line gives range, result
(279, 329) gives 96.64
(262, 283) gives 100.4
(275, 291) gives 101.4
